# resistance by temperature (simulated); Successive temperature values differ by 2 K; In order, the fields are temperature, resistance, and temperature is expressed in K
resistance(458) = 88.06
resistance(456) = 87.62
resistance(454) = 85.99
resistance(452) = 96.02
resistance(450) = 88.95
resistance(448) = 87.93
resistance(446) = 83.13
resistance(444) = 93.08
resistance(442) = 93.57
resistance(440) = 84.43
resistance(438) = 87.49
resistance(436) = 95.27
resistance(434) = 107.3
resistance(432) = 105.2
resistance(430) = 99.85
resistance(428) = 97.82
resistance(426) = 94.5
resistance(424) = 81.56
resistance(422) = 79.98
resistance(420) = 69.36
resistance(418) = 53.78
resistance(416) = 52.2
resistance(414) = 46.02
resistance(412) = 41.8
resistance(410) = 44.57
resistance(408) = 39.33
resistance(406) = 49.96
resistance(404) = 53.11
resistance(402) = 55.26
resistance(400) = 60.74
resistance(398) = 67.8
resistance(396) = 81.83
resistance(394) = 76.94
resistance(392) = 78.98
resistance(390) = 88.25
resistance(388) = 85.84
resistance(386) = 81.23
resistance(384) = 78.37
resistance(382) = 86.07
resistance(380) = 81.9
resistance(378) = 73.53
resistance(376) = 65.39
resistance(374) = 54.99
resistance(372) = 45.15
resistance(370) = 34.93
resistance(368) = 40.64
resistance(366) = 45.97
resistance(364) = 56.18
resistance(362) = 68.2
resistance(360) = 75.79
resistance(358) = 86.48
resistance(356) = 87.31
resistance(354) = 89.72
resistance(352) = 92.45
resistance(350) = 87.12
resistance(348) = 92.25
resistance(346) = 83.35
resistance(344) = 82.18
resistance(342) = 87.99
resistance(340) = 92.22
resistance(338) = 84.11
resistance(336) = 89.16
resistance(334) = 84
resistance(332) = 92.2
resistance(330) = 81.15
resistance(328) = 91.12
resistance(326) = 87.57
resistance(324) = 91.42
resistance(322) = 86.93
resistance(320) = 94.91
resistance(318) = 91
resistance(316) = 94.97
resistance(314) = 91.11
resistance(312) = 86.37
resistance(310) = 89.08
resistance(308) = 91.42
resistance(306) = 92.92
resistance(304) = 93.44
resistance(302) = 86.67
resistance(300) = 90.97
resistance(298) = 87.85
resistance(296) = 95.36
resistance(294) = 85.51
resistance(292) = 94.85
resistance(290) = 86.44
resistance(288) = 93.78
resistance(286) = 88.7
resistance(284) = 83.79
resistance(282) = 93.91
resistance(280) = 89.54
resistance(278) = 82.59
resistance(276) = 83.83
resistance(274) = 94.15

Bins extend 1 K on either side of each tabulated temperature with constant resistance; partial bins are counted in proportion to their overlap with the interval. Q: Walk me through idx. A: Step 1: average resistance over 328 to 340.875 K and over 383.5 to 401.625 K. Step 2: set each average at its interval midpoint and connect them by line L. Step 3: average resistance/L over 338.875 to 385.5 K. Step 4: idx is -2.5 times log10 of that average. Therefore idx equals 0.13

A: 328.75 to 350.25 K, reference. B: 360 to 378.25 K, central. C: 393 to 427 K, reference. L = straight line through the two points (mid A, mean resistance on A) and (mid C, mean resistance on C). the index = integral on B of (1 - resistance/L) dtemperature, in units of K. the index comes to 5.3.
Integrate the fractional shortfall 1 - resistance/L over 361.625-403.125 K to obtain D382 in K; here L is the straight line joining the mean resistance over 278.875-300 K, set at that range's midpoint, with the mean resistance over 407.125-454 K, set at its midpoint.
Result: 8.0 K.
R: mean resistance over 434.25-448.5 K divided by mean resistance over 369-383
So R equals 1.4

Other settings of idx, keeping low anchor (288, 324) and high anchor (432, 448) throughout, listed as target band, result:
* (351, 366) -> 0.183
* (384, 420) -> 0.414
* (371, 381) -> 0.387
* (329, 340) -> 0.054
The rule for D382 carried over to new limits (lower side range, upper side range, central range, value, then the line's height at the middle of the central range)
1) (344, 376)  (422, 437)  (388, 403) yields 1.7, 83.2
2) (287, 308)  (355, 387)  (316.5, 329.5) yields -1.3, 82.3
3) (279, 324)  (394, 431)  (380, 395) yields -2.4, 71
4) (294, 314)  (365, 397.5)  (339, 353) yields -1.7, 78.5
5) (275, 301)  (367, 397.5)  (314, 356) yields -4.9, 79.6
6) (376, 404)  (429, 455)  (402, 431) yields 7.1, 84.4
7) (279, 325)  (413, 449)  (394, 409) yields 4.6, 85.5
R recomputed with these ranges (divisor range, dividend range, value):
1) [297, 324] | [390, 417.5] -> 0.65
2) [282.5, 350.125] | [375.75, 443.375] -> 0.84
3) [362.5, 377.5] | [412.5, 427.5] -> 1.35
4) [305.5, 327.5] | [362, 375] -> 0.53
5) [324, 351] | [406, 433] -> 0.79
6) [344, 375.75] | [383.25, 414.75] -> 0.92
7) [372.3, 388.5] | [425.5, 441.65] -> 1.30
